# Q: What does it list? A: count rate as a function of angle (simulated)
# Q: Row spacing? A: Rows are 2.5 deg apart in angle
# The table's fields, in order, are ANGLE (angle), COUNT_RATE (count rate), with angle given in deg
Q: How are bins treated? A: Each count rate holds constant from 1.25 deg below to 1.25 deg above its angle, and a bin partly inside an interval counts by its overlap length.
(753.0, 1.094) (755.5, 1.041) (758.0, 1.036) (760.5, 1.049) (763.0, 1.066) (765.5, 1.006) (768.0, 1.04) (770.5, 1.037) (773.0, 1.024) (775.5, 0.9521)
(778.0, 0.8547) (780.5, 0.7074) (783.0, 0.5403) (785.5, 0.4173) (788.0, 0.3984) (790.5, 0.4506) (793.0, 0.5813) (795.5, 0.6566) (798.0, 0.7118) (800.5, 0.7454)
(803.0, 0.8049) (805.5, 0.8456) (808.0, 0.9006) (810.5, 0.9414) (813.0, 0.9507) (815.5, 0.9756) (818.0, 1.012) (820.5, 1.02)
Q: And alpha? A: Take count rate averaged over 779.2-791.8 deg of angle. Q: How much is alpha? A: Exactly 0.505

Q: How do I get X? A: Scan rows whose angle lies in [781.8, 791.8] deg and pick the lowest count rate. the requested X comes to 0.3984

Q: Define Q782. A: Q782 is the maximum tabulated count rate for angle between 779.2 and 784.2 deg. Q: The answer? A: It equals 0.7074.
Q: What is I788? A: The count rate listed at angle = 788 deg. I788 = 0.3984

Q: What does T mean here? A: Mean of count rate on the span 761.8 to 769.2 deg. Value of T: 1.04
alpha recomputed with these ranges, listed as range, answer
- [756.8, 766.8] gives 1.04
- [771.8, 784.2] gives 0.816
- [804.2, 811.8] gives 0.896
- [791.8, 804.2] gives 0.7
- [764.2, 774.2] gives 1.03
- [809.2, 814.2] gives 0.946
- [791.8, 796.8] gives 0.62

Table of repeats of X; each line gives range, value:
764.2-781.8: 0.7074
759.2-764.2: 1.049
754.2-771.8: 1.006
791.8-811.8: 0.5813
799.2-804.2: 0.7454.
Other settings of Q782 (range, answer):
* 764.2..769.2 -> 1.04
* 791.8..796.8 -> 0.6566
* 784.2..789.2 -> 0.4173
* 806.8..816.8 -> 0.9756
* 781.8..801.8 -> 0.7454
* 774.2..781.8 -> 0.9521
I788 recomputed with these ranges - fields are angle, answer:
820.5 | 1.02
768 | 1.04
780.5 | 0.7074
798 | 0.7118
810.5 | 0.9414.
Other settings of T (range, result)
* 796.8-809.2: 0.802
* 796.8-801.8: 0.73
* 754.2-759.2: 1.04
